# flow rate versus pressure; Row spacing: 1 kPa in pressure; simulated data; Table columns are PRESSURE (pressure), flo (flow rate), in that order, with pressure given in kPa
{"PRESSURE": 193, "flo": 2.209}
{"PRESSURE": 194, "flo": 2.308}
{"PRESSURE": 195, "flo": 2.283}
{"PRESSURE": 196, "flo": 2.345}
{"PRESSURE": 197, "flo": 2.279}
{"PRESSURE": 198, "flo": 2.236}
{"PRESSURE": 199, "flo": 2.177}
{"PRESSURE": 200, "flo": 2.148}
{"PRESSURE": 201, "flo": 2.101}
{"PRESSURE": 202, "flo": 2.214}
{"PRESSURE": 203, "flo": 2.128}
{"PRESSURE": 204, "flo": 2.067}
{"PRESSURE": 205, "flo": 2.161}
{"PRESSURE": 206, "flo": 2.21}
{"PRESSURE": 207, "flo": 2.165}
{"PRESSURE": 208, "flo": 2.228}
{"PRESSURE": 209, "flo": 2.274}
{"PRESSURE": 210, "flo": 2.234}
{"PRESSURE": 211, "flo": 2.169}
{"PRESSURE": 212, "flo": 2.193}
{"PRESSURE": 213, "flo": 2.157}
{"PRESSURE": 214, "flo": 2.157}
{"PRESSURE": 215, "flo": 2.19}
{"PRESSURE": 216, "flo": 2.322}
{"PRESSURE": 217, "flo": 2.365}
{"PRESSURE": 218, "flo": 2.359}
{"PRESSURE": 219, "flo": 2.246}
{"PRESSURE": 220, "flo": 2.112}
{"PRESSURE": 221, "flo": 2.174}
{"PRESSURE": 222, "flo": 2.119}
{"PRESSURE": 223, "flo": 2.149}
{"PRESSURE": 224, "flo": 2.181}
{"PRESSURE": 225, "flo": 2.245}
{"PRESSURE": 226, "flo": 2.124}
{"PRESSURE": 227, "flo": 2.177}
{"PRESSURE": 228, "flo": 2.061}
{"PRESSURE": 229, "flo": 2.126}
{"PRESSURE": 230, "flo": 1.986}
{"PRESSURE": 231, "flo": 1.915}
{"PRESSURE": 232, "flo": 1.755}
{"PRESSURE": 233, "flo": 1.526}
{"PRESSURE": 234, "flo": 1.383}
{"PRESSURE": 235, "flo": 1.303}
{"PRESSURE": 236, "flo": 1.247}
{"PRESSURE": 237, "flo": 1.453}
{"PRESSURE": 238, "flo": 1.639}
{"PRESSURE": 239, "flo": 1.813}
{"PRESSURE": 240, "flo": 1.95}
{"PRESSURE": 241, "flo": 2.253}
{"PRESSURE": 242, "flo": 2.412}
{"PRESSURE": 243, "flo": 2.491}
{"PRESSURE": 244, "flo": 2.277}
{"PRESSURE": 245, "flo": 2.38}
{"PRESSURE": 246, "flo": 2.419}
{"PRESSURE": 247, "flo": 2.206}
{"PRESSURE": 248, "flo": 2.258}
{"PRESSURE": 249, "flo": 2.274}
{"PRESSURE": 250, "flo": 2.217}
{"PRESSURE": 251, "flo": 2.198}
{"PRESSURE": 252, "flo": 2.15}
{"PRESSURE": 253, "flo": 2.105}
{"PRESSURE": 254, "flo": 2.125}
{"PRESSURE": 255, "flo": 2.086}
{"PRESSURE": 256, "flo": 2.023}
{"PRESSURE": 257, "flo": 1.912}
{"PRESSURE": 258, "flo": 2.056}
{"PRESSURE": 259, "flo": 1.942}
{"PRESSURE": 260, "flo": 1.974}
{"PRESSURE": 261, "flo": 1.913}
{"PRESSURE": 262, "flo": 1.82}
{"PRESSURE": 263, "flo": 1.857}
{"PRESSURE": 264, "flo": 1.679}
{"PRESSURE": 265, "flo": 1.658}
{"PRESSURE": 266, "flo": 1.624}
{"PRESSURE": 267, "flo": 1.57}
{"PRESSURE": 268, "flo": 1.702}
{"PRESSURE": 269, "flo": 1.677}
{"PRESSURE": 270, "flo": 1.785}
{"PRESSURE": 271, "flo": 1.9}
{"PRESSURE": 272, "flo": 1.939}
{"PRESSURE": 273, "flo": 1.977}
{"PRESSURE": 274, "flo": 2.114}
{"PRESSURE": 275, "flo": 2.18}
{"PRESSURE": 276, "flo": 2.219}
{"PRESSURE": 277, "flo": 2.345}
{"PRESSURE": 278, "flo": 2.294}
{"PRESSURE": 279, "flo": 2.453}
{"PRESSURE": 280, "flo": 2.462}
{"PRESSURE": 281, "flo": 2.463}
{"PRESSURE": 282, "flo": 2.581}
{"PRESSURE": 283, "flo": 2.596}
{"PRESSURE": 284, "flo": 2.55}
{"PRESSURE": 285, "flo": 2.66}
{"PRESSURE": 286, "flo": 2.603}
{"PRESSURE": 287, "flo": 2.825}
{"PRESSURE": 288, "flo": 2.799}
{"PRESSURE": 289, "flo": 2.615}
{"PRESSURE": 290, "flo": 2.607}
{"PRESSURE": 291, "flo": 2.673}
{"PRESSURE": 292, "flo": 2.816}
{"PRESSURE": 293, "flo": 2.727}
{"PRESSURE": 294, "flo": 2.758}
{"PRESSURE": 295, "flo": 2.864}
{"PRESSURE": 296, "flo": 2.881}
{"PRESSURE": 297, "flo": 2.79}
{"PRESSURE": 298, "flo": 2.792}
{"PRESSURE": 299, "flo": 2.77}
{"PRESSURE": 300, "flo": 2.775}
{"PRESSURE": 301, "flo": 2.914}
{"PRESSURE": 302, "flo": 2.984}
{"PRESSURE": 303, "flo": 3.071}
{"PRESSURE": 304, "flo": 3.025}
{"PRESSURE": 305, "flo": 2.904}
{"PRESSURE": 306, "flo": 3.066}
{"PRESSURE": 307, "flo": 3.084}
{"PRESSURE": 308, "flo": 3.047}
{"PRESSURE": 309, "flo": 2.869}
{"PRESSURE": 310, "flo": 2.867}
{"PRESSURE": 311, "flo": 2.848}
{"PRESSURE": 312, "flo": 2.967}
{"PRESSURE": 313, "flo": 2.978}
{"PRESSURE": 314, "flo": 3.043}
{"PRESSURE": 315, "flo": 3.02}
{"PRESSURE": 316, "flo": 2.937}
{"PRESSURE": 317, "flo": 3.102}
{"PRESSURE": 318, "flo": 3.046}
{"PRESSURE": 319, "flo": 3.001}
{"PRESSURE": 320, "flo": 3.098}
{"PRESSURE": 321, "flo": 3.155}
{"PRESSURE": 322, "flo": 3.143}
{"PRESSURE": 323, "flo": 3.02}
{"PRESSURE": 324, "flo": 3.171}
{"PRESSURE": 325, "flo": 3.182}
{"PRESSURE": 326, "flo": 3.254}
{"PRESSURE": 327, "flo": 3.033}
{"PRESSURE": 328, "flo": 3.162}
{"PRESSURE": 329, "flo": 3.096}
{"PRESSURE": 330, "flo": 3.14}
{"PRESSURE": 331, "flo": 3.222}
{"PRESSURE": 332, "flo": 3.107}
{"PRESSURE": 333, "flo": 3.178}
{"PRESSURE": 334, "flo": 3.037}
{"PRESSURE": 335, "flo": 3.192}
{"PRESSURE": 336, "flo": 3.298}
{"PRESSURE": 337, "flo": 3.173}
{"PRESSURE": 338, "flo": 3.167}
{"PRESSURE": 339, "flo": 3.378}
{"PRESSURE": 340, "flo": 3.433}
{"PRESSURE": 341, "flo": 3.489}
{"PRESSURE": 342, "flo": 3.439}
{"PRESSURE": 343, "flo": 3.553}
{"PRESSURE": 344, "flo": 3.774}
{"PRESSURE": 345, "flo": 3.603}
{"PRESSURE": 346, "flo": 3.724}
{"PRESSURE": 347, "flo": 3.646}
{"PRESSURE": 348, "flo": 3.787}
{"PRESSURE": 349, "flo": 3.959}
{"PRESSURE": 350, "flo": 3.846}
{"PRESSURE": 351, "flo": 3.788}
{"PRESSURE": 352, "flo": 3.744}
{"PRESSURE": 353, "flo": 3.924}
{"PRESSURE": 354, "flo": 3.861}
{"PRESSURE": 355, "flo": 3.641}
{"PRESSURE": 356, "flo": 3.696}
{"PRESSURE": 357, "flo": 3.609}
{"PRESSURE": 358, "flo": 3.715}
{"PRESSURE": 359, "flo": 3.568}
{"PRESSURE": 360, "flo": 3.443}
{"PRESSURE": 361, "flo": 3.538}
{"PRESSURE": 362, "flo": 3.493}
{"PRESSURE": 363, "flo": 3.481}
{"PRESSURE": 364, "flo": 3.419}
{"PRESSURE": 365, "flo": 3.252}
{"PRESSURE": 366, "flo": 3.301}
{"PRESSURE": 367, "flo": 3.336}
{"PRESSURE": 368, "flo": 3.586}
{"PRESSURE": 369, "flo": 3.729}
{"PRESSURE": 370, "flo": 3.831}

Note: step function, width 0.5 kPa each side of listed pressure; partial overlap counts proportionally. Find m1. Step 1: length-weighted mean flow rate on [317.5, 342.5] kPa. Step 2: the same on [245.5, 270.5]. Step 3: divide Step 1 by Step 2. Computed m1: 1.6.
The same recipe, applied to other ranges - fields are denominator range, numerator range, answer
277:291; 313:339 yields 1.21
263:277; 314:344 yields 1.71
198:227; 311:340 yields 1.42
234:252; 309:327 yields 1.50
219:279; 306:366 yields 1.67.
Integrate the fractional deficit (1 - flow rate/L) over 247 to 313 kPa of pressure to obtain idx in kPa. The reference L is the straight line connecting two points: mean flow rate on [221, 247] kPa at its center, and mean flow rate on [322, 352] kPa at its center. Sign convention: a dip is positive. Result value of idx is 5.36 kPa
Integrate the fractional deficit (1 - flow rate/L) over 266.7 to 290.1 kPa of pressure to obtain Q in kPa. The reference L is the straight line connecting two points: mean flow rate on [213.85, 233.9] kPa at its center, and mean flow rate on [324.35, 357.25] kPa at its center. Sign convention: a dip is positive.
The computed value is 3.9 kPa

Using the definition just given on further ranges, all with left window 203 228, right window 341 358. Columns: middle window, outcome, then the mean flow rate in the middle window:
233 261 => 6.0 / 2.01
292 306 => 1.2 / 2.87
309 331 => 2.1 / 3.06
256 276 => 6.5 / 1.87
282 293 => 1.2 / 2.67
